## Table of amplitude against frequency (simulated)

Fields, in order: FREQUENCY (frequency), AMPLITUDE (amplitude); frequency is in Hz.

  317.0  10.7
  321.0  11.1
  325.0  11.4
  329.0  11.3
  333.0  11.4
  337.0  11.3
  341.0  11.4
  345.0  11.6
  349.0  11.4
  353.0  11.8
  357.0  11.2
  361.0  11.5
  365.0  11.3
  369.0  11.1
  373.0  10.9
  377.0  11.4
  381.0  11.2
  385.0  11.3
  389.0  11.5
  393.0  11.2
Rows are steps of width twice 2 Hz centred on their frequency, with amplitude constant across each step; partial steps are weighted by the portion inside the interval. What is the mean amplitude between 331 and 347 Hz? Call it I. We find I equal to 11.4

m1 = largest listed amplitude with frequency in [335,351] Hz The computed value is 11.6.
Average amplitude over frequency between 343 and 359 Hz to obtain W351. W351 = 11.5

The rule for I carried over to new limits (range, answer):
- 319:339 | 11.3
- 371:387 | 11.2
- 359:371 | 11.3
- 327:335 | 11.4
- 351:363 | 11.5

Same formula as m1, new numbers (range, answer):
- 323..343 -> 11.4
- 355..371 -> 11.5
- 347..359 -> 11.8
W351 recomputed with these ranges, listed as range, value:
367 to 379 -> 11.1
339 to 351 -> 11.5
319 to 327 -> 11.2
